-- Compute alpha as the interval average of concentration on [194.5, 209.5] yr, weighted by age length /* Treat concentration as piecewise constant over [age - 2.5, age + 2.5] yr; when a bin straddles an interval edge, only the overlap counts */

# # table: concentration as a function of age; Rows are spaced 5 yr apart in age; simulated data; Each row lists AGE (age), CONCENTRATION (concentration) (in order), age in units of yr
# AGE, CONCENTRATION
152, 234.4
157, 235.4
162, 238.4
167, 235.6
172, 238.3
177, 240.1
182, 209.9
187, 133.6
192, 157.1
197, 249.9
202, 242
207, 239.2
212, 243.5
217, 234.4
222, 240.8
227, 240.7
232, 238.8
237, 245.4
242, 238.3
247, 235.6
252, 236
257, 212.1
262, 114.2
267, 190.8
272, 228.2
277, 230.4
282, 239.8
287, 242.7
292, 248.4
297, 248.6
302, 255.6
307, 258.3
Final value 244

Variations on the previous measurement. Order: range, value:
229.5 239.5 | 242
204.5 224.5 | 239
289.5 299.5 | 248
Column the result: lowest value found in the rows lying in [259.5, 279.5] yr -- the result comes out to 114.2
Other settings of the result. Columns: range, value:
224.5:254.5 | 235.6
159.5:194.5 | 133.6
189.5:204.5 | 157.1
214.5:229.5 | 234.4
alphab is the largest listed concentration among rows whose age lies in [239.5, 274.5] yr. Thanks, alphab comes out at 238.3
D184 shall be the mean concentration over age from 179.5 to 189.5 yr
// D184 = 172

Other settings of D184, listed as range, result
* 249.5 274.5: 196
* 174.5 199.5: 198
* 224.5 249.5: 240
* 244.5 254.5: 236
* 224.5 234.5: 240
